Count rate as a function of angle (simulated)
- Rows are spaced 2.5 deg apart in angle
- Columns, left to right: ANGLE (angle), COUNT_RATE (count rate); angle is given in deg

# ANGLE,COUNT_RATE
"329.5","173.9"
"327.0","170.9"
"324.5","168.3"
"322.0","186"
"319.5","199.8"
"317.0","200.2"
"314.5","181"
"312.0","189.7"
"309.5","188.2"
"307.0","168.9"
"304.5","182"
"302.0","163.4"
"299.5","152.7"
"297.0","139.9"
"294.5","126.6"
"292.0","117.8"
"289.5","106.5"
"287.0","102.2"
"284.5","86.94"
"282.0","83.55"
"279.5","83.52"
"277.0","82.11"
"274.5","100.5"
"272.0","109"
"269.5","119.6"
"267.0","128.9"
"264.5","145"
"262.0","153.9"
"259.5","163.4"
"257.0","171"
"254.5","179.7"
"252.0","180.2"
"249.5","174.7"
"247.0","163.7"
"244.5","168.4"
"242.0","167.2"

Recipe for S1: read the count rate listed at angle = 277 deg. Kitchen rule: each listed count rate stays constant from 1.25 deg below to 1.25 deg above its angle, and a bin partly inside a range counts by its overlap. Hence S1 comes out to 82.11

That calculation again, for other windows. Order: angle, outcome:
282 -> 83.55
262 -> 153.9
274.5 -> 100.5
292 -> 117.8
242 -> 167.2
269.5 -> 119.6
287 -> 102.2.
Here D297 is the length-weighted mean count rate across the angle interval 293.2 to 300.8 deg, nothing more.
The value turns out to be 140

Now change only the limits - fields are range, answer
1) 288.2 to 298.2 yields 123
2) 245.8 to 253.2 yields 173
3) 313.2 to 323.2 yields 192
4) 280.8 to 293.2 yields 99.4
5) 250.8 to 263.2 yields 170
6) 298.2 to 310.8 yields 171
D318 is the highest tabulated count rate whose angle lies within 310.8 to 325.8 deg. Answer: 200.2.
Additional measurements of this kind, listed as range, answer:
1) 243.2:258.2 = 180.2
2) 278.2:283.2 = 83.55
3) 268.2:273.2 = 119.6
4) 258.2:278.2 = 163.4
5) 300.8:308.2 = 182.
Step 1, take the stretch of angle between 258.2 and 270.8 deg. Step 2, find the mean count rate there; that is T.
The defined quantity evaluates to 142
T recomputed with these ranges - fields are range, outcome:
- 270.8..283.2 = 91.7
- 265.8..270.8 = 124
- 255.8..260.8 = 167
